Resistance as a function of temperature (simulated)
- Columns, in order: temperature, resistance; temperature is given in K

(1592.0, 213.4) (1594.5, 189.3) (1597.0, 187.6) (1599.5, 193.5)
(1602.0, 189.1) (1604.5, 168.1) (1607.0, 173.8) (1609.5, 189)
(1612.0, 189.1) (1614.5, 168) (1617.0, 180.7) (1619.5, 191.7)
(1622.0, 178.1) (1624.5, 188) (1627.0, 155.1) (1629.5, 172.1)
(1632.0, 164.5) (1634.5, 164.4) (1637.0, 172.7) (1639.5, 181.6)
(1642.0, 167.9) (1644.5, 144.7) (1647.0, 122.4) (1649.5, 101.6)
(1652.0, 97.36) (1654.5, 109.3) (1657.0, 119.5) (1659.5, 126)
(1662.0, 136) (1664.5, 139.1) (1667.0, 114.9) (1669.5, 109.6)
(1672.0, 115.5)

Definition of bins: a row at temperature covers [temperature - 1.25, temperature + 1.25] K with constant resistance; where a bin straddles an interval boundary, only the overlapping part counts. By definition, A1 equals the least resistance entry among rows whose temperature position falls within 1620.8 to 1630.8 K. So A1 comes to 155.1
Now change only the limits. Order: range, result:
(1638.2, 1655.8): 97.36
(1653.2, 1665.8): 109.3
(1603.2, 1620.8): 168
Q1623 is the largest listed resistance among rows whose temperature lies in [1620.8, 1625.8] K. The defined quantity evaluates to 188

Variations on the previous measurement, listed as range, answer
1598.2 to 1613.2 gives 193.5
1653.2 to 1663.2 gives 136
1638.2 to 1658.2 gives 181.6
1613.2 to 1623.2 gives 191.7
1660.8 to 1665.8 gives 139.1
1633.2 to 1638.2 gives 172.7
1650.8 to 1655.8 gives 109.3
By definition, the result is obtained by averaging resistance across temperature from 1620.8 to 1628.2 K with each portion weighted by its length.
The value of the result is 174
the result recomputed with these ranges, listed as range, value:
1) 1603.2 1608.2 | 171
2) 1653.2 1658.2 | 114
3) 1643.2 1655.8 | 115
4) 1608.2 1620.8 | 184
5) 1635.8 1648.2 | 158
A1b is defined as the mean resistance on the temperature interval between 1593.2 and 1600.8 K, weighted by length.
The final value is 190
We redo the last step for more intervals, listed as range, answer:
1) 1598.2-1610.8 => 183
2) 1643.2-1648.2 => 134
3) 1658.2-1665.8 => 133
